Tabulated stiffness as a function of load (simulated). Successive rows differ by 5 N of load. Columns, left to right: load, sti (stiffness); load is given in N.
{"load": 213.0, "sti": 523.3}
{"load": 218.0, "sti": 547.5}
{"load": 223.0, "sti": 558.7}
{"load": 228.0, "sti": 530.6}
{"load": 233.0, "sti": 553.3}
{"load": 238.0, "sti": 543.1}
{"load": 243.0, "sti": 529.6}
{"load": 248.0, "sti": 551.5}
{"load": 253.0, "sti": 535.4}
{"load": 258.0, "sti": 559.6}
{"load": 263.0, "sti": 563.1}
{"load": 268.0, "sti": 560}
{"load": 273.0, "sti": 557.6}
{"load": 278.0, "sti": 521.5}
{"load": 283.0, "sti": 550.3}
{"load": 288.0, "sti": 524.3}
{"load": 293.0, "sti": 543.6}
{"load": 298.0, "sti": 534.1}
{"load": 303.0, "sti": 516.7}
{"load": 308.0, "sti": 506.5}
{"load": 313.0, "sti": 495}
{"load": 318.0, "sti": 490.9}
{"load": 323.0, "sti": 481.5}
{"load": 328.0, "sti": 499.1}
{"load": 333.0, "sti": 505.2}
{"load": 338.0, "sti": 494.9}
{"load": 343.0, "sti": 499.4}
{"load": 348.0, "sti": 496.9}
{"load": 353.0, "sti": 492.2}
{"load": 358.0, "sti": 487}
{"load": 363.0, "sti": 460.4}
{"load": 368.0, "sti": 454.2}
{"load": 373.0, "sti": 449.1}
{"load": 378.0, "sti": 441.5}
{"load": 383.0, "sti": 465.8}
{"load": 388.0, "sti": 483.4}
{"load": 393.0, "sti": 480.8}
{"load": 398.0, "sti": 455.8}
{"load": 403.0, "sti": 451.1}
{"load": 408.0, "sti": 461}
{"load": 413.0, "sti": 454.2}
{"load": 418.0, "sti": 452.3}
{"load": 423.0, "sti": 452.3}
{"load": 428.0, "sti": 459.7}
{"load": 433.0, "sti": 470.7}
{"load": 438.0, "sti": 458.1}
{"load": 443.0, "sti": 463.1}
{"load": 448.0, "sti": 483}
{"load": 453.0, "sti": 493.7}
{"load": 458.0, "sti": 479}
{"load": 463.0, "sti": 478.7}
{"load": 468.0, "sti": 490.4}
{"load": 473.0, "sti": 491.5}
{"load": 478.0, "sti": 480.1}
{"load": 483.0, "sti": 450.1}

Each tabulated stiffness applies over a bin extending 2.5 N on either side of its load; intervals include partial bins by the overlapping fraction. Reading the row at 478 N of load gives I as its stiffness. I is 480.1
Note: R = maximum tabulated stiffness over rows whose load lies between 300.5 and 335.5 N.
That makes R 516.7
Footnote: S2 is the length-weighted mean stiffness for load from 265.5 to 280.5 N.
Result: 546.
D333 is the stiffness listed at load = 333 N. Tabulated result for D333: 505.2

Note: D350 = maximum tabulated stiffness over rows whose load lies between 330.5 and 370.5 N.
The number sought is 505.2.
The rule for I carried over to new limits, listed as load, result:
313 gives 495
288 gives 524.3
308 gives 506.5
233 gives 553.3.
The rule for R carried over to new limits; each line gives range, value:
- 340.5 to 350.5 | 499.4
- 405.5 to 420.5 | 461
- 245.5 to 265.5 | 563.1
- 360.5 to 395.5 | 483.4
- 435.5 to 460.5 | 493.7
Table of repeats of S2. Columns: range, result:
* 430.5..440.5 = 464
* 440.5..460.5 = 480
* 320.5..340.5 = 495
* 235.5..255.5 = 540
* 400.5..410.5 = 456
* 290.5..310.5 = 525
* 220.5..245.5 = 543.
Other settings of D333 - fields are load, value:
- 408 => 461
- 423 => 452.3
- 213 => 523.3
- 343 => 499.4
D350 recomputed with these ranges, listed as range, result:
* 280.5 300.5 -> 550.3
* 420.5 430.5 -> 459.7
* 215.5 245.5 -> 558.7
